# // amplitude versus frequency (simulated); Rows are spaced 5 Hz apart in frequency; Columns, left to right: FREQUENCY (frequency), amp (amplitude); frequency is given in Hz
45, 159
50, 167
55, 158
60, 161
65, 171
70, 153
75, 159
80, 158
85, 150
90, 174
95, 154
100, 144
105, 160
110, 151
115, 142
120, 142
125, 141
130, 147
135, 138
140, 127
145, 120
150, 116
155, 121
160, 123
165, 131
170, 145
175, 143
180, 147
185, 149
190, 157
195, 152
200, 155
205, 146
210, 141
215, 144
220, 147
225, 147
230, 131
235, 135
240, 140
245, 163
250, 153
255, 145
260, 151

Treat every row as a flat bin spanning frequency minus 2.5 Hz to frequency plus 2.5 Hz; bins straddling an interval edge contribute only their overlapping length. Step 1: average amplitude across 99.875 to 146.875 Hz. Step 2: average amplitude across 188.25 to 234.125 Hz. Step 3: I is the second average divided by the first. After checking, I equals 1.03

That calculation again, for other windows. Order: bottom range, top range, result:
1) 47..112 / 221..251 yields 0.91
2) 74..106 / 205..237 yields 0.90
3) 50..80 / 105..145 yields 0.88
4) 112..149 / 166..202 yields 1.09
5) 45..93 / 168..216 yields 0.92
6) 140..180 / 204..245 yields 1.10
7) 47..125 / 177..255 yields 0.94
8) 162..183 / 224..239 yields 0.97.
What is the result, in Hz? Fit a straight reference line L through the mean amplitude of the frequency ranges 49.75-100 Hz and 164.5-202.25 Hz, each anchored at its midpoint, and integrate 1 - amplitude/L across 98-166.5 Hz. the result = 7.9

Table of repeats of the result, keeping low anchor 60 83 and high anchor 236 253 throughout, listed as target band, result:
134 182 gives 7.56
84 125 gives 1.75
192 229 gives 1.30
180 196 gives 0.17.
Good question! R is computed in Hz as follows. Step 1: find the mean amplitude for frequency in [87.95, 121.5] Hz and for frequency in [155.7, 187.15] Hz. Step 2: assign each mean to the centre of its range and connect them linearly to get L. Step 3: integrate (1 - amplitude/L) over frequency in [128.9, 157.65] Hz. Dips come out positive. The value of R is 3.4 Hz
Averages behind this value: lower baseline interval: 152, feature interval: 127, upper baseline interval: 138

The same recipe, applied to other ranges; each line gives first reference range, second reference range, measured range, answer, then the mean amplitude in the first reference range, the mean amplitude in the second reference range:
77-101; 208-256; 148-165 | 3.3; 157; 145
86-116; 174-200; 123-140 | 1.5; 155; 150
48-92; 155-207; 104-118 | 0.4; 161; 144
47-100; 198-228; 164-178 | 0.9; 160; 146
